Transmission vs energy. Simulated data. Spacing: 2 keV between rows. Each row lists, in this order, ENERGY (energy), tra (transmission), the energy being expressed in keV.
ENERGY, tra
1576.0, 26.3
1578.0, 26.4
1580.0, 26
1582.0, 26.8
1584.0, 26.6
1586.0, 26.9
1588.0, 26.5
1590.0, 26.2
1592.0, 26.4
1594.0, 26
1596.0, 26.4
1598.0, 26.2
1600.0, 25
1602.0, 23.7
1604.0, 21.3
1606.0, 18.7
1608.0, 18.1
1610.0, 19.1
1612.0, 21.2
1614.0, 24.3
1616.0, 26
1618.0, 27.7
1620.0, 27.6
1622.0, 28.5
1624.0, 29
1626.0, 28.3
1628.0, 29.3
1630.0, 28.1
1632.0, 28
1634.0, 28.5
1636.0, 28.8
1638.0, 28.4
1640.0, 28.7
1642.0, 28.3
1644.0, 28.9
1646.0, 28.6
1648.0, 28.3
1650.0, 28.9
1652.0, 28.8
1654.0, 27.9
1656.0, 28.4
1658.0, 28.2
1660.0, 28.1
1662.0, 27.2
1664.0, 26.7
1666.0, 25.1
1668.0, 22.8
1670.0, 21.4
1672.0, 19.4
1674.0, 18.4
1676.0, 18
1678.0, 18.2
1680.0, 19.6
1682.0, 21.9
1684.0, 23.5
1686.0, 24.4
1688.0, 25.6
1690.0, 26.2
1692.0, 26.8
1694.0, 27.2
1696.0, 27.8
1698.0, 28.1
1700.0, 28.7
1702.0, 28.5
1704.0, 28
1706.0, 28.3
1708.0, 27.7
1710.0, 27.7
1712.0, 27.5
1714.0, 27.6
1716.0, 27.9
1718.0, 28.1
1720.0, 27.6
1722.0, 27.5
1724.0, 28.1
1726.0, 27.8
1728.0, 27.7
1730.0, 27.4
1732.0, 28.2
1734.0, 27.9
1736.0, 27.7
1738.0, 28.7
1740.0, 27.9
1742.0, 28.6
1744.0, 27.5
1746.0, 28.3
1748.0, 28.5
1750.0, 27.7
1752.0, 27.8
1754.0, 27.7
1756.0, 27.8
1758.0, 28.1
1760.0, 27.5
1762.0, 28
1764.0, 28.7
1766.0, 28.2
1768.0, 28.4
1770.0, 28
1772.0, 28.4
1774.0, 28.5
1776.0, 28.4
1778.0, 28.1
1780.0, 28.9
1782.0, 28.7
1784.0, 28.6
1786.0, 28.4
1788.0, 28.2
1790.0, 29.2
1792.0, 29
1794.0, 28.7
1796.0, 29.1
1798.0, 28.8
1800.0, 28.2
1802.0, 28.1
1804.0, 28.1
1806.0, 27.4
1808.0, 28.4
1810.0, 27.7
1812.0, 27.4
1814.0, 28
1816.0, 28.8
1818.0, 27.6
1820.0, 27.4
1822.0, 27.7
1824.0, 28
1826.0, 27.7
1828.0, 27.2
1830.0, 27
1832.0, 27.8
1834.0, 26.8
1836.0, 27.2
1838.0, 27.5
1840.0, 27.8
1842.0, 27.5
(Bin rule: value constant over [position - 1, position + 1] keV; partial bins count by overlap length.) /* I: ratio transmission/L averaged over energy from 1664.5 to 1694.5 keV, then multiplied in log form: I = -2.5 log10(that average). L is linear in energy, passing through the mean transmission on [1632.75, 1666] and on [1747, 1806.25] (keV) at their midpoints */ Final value 0.24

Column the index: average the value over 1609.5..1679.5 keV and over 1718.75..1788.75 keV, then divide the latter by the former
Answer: 1.08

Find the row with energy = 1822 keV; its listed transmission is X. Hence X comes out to 27.7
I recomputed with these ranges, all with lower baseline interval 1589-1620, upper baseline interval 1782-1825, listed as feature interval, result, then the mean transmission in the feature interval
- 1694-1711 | -0.081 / 28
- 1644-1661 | -0.143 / 28.4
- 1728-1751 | -0.047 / 28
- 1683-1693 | 0.017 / 25.3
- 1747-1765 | -0.031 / 28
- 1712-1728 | -0.055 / 27.8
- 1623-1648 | -0.164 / 28.6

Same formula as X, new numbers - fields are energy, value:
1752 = 27.8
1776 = 28.4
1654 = 27.9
